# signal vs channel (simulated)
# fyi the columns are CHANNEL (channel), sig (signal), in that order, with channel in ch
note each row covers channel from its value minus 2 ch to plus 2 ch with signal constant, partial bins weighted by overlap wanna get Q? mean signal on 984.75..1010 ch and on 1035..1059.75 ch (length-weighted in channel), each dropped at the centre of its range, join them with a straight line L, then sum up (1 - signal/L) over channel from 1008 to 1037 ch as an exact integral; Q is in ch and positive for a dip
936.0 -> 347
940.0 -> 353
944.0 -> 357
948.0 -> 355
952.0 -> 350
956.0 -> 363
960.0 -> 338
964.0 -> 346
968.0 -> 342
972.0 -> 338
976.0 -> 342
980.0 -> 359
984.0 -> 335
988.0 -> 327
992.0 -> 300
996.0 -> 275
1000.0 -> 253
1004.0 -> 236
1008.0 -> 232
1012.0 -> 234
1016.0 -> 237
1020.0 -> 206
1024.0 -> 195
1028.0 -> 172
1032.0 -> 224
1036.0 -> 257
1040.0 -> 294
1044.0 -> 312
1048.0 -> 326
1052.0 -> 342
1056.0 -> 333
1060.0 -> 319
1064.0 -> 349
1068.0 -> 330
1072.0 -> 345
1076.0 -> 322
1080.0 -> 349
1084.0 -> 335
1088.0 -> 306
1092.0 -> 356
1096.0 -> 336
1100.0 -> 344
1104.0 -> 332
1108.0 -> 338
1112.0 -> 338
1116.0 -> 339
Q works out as 7.5 ch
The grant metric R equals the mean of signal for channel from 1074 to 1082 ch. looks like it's 336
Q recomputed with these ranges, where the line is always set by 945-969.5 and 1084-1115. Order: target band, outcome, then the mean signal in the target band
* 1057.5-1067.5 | 0.18 ch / 333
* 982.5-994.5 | 0.98 ch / 318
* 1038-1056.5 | 1.10 ch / 320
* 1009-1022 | 4.45 ch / 226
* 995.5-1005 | 2.53 ch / 253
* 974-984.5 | 0.02 ch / 347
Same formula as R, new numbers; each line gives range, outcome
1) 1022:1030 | 184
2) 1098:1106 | 338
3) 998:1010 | 240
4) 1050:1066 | 336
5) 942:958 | 356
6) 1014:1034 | 207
